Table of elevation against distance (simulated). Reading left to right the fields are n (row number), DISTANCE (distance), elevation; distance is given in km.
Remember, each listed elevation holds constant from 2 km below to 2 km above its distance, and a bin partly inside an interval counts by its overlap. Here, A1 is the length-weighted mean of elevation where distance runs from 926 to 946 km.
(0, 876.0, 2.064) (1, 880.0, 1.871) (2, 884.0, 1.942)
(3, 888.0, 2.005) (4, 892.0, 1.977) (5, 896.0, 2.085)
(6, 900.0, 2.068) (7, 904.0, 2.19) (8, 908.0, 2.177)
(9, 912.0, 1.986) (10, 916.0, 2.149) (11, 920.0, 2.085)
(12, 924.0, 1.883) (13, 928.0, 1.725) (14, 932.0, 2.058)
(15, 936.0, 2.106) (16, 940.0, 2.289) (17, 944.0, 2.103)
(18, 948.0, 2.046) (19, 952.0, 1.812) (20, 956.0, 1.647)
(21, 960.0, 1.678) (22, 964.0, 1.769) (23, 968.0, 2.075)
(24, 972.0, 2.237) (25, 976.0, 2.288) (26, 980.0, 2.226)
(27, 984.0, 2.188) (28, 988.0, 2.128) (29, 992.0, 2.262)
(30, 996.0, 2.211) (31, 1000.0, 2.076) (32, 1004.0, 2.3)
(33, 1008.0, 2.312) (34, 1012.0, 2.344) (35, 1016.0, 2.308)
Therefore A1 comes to 2.06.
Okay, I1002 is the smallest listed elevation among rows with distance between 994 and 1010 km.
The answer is 2.076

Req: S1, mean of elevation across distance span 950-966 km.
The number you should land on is 1.73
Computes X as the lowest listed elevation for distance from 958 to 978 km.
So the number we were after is 1.678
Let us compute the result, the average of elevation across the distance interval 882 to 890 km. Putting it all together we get 1.97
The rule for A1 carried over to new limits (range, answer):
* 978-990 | 2.18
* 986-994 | 2.2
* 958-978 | 2.01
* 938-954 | 2.06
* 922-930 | 1.8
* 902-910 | 2.18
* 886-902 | 2.03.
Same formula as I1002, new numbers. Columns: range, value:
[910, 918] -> 1.986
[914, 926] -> 1.883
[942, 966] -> 1.647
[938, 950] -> 2.046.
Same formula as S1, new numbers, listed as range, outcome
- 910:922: 2.07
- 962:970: 1.92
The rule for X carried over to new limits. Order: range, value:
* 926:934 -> 1.725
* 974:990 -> 2.128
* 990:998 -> 2.211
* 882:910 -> 1.942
